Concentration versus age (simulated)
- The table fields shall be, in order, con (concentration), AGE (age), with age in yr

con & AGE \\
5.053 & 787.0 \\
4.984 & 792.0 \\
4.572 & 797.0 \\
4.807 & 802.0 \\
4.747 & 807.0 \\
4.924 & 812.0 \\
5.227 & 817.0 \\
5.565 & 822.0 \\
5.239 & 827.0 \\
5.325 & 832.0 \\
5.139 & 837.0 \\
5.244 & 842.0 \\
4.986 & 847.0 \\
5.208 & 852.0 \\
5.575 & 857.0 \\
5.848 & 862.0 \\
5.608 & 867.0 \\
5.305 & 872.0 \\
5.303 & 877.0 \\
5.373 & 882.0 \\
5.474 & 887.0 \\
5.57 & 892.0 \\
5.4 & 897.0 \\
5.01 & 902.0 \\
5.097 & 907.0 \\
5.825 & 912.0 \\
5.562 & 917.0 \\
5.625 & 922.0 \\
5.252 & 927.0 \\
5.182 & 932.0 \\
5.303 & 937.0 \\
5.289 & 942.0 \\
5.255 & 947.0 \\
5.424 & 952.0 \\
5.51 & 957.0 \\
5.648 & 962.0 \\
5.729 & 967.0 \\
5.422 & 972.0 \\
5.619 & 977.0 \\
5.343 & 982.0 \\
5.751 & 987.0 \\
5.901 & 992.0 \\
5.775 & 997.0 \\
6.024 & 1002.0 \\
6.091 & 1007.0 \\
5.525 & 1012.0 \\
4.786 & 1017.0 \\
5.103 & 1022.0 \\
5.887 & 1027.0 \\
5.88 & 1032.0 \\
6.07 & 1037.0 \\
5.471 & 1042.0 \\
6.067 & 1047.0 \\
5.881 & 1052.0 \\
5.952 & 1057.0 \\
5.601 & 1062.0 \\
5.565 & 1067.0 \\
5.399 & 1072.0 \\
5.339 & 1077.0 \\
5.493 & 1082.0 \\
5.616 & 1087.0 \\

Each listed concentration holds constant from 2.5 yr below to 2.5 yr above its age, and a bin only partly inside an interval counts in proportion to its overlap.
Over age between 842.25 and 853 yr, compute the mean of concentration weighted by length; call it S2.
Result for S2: 5.11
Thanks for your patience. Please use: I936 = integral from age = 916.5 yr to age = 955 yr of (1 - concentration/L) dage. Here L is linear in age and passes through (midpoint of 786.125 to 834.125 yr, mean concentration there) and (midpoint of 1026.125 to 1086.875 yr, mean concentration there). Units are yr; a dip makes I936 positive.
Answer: 0.2 yr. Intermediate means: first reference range 5.04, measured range 5.35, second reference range 5.71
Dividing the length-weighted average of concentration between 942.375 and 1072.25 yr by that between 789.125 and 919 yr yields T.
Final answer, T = 1.07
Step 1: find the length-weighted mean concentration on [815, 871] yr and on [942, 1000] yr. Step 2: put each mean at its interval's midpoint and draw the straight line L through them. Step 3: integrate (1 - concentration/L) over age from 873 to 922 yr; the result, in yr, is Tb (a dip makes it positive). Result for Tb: 0.4 yr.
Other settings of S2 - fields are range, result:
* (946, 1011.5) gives 5.66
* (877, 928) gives 5.42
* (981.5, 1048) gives 5.69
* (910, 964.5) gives 5.44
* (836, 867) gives 5.36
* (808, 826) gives 5.2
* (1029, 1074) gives 5.77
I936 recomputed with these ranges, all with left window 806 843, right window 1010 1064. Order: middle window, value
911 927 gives -0.6 yr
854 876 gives -1.2 yr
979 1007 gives -1.1 yr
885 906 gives 0.0 yr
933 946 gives 0.4 yr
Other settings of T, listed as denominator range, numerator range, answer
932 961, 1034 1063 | 1.09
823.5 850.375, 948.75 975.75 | 1.07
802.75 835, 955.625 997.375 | 1.09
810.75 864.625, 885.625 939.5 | 1.02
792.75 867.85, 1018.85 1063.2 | 1.11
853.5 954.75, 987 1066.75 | 1.06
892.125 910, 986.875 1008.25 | 1.13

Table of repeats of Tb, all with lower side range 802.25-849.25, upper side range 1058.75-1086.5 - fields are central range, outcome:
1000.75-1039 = -1.6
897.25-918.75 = -0.4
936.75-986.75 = -1.3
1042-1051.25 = -0.7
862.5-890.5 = -1.3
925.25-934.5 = 0.1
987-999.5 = -1.0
